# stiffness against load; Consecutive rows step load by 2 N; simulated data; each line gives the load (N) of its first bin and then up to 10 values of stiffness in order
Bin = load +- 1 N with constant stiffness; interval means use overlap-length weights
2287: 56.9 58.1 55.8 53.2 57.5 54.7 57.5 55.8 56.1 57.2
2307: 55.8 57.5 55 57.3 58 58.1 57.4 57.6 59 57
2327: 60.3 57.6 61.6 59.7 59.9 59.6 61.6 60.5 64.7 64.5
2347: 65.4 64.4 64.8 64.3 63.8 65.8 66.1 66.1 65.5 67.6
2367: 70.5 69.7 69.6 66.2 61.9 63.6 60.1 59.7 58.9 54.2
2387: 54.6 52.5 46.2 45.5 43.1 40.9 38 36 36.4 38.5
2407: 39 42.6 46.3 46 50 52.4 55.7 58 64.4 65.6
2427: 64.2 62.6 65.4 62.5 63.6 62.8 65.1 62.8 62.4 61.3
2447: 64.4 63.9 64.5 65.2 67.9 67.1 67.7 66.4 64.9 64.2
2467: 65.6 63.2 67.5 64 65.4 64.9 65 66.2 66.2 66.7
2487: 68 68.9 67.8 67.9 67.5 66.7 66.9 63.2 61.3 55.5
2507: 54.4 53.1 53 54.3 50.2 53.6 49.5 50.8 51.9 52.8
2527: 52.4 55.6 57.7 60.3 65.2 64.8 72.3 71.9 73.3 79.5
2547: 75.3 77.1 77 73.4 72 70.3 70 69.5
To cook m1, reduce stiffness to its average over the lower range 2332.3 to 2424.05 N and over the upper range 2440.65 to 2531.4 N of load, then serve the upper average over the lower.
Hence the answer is 1.1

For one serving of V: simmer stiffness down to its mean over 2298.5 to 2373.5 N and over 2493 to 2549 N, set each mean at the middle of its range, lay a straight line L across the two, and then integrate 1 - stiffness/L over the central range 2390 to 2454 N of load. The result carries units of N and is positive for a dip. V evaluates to 7.3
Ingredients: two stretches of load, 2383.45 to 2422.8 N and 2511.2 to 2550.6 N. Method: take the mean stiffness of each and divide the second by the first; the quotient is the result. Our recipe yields 1.32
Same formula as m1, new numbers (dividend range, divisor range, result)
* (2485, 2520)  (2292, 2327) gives 1.06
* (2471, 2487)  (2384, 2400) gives 1.40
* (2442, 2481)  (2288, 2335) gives 1.13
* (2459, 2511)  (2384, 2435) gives 1.27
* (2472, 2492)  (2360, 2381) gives 1.01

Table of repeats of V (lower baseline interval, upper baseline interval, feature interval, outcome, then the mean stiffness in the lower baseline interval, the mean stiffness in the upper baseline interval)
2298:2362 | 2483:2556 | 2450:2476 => -1.4 N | 60.3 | 63.1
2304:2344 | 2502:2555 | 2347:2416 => 4.8 N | 58.8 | 61.6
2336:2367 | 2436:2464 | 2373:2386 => 0.9 N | 64.5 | 64.7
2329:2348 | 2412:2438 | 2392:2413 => 6.7 N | 61.7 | 59.5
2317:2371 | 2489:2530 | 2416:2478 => -4.2 N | 62.9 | 57.7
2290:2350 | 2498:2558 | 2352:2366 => -1.5 N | 58.7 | 62.3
